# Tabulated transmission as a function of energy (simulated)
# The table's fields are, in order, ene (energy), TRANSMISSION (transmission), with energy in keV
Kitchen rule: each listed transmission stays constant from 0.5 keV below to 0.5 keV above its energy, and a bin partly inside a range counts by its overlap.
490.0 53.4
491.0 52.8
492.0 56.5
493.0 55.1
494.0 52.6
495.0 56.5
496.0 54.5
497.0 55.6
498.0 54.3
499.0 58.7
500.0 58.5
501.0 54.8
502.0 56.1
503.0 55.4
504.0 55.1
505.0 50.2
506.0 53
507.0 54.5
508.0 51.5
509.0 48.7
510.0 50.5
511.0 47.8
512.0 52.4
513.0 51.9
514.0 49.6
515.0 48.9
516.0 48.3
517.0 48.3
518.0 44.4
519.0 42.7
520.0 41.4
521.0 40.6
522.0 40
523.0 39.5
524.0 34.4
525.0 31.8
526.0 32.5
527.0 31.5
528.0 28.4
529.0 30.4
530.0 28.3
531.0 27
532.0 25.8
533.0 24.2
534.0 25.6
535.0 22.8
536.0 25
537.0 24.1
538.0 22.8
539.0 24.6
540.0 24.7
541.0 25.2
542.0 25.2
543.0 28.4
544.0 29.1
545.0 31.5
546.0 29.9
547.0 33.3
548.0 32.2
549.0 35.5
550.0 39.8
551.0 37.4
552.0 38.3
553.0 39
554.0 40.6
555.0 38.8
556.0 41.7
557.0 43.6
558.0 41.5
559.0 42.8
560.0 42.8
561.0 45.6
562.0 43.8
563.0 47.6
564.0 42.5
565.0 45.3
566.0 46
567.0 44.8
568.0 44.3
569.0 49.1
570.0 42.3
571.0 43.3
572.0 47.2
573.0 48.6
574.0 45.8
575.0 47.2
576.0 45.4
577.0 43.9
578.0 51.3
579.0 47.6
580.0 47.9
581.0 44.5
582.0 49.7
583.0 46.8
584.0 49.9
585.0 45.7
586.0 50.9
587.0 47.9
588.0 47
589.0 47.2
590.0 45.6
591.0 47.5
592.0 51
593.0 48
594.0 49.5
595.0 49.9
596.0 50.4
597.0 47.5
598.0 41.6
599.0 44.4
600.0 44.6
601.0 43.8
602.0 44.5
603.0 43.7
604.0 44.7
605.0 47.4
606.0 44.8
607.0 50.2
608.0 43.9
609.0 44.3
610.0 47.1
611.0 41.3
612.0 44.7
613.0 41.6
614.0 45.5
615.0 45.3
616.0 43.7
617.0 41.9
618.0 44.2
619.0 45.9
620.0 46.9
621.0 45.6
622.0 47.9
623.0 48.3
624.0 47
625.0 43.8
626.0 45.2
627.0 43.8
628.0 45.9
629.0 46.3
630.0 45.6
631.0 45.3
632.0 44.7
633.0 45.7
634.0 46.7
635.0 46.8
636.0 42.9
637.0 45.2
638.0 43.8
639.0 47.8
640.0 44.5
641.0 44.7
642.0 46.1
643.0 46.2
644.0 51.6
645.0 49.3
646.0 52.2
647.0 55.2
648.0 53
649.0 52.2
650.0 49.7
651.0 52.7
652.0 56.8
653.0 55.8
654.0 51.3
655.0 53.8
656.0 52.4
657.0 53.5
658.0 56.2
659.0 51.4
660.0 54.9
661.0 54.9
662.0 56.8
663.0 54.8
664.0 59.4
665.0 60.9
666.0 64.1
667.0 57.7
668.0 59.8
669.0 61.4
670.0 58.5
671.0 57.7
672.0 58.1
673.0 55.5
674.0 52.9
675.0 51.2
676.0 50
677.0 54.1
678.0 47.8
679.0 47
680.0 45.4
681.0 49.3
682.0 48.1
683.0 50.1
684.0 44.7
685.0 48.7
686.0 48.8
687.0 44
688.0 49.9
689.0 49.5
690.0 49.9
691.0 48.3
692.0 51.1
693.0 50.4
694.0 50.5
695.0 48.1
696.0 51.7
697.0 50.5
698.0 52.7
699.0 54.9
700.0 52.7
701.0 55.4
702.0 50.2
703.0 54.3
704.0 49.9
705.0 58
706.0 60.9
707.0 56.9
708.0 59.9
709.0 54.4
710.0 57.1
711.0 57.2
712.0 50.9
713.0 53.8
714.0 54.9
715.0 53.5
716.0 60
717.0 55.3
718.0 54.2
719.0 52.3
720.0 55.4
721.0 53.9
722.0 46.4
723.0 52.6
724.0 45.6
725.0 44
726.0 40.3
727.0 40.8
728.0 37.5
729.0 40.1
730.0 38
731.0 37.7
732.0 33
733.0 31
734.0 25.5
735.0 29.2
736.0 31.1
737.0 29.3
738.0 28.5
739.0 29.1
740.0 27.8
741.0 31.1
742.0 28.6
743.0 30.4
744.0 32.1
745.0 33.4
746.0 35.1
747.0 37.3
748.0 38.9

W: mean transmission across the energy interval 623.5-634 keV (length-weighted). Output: 45.4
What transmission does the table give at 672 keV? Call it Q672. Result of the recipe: 58.1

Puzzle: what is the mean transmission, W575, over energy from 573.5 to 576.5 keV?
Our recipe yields 46.1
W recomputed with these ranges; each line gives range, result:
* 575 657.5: 47.2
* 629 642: 45.4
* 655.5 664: 54.7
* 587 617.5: 45.8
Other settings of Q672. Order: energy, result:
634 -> 46.7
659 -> 51.4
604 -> 44.7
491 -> 52.8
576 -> 45.4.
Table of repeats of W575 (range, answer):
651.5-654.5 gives 54.6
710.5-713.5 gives 54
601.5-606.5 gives 45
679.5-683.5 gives 48.2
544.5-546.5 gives 30.7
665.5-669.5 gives 60.8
